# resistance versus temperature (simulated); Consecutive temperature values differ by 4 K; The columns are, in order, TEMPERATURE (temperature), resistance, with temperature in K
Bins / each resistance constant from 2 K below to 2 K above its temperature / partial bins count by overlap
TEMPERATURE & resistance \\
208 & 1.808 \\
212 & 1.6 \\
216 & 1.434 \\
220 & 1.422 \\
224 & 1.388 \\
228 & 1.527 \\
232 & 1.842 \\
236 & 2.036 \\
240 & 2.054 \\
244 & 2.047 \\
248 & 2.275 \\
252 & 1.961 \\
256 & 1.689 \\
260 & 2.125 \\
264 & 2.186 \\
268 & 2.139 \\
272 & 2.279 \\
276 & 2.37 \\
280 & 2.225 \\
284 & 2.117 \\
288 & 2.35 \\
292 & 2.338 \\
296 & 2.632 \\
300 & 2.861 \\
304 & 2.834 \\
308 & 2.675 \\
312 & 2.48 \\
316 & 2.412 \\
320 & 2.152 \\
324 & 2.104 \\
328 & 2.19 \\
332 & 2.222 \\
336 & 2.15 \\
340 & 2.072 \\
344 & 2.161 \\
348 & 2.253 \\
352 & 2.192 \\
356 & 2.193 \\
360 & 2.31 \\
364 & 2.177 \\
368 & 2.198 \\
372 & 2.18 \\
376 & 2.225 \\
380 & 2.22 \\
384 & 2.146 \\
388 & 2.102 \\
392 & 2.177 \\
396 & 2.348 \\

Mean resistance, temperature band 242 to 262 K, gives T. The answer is 2.02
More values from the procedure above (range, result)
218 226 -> 1.4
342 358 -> 2.2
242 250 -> 2.16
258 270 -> 2.15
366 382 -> 2.21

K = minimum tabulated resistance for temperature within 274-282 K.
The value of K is 2.225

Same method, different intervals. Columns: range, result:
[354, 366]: 2.177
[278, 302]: 2.117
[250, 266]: 1.689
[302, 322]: 2.152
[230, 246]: 1.842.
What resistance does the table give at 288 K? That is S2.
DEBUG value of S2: 2.35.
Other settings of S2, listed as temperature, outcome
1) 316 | 2.412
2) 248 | 2.275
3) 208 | 1.808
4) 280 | 2.225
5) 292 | 2.338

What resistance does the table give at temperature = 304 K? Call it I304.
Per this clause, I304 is 2.834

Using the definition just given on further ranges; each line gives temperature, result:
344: 2.161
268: 2.139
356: 2.193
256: 1.689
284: 2.117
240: 2.054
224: 1.388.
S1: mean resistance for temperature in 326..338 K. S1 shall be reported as 2.19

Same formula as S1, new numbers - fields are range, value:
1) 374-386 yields 2.2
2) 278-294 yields 2.26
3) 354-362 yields 2.25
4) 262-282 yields 2.24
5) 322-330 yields 2.15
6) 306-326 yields 2.36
